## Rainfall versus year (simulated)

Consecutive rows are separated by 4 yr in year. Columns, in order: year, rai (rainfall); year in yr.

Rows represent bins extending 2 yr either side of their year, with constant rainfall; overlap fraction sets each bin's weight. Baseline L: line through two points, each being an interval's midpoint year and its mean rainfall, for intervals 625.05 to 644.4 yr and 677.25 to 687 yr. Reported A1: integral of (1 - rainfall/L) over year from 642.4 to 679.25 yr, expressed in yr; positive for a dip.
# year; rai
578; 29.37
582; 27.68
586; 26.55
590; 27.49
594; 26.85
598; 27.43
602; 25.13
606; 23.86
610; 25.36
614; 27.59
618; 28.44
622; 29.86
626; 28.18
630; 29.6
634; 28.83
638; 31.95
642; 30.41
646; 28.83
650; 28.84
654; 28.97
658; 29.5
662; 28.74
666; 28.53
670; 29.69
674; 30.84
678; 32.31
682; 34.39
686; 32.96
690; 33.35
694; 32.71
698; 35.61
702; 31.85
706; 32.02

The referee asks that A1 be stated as 2.6 yr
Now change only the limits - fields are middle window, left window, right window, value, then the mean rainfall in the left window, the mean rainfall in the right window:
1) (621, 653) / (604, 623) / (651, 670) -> -1.83 yr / 26.9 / 29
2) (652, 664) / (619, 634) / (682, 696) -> 0.81 yr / 29.1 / 33.2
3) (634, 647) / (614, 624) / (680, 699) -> 0.02 yr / 28.8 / 33.7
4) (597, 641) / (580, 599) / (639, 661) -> 0.60 yr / 27.2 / 29.4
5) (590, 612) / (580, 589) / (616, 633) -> 1.59 yr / 27.2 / 29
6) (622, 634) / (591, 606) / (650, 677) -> -0.60 yr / 26.2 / 29.4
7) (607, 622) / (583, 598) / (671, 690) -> 0.67 yr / 27.1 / 32.5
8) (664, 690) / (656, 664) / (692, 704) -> -0.45 yr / 29.1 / 33.4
